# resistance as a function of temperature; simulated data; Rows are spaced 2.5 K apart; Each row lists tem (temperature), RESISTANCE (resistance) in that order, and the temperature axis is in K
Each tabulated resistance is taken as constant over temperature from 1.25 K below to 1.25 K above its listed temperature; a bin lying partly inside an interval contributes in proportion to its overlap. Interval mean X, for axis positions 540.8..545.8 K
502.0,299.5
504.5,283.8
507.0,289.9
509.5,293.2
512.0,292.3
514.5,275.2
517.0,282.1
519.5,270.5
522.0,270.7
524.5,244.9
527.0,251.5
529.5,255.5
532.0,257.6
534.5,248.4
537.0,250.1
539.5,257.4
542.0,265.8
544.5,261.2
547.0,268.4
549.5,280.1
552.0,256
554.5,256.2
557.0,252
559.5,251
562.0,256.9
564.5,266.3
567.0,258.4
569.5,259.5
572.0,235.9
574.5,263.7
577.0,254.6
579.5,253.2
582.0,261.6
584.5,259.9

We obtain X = 264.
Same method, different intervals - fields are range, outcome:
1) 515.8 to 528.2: 264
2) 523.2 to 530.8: 251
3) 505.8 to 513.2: 292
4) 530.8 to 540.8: 253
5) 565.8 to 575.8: 254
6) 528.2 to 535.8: 254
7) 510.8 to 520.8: 280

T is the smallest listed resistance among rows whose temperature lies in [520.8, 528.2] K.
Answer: 244.9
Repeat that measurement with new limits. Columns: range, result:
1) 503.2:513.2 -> 283.8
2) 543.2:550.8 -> 261.2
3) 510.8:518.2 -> 275.2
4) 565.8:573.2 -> 235.9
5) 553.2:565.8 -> 251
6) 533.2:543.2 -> 248.4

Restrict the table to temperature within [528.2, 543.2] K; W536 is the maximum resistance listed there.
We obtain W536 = 265.8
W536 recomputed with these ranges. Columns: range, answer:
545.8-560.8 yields 280.1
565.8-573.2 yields 259.5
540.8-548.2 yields 268.4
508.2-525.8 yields 293.2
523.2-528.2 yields 251.5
